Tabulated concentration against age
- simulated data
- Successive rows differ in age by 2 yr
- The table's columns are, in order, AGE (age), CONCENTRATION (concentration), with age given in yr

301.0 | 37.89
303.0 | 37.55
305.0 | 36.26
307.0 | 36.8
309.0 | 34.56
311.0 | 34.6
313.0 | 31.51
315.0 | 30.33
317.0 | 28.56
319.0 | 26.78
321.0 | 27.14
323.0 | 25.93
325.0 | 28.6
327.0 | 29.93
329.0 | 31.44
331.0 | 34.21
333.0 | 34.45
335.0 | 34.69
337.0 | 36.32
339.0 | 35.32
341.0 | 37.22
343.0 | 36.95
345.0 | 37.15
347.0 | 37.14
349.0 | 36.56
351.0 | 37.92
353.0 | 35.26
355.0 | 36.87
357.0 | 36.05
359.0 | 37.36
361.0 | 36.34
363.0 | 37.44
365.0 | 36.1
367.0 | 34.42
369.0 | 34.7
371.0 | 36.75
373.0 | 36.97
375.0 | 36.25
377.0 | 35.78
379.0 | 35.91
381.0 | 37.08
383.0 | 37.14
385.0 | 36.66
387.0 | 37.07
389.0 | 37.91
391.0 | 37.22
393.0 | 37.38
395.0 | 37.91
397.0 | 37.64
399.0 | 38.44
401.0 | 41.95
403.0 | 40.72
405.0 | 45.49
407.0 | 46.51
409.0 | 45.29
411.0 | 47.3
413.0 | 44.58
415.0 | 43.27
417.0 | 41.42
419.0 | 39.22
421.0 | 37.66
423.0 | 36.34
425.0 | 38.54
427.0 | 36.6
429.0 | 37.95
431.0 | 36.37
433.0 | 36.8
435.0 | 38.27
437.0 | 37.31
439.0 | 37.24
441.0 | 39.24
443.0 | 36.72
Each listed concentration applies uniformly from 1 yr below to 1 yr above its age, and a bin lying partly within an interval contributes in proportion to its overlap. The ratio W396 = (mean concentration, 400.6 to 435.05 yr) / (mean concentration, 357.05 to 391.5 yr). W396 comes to 1.1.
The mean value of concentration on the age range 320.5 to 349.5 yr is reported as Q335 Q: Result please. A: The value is 33.6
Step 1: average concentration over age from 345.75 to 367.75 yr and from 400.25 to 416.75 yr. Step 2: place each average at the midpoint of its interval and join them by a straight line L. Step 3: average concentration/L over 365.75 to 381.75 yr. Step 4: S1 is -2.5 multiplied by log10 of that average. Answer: 0.09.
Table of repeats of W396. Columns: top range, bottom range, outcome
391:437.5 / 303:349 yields 1.21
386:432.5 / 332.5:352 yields 1.10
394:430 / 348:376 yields 1.13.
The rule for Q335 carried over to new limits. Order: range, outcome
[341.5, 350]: 37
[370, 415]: 39.5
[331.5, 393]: 36.4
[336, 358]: 36.6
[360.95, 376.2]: 36.1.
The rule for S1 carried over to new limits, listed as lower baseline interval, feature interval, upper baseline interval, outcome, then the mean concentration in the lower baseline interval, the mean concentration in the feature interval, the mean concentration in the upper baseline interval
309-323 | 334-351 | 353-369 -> -0.09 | 29.9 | 36.5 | 36.2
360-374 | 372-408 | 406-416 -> 0.07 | 36.1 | 38.6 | 45.4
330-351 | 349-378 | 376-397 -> 0.01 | 36.1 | 36.3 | 37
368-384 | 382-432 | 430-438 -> -0.09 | 36.3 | 39.9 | 37.2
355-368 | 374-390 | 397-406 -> 0.06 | 36.3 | 36.7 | 41.2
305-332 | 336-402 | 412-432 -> -0.06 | 31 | 36.9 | 39.2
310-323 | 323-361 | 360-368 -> -0.06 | 29.5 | 35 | 36.1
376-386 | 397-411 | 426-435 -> -0.17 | 36.5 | 43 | 37.1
